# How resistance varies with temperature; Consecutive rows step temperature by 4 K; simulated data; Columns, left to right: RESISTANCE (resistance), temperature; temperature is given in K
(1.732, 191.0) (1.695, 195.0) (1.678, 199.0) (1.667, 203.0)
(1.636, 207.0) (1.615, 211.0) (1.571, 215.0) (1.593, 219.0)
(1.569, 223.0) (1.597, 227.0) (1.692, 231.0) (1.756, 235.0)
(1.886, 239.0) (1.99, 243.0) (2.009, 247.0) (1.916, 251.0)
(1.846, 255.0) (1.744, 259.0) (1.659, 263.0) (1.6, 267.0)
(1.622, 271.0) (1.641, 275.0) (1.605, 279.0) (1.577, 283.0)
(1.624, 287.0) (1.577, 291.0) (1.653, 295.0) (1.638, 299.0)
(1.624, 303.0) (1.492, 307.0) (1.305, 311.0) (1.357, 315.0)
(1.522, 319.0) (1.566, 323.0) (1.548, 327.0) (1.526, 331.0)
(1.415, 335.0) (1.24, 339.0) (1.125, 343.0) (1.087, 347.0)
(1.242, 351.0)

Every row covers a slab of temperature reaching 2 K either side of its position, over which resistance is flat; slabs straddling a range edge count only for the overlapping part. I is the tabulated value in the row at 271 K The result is 1.622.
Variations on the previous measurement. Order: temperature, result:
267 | 1.6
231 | 1.692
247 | 2.009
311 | 1.305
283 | 1.577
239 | 1.886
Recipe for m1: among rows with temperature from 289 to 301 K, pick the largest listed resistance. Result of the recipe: 1.653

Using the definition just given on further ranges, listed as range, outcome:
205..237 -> 1.756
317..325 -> 1.566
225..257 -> 2.009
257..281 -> 1.744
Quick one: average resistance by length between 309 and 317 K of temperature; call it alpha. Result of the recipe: 1.33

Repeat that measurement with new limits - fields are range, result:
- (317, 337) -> 1.52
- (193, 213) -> 1.66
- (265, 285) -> 1.61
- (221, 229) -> 1.58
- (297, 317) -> 1.48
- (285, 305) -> 1.62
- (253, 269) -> 1.71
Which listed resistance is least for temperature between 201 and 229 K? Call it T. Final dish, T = 1.569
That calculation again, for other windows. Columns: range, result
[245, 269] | 1.6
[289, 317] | 1.305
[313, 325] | 1.357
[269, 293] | 1.577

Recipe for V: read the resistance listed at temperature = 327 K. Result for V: 1.548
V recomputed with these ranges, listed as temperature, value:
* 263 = 1.659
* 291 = 1.577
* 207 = 1.636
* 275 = 1.641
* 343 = 1.125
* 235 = 1.756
